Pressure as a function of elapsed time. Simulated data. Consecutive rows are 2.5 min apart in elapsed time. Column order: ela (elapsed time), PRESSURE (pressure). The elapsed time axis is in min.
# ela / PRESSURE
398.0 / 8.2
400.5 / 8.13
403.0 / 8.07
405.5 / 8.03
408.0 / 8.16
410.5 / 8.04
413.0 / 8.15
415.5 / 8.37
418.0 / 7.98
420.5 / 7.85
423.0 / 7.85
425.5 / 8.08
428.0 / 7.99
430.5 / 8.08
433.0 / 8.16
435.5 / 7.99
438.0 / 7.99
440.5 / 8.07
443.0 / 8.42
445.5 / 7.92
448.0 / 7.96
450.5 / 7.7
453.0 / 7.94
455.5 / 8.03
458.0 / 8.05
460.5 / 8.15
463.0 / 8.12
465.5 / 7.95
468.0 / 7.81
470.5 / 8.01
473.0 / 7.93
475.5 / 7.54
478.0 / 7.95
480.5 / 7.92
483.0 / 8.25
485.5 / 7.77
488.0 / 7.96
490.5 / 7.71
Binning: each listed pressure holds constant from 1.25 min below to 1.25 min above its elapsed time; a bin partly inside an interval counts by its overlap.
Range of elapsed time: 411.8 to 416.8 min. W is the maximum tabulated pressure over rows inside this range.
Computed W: 8.37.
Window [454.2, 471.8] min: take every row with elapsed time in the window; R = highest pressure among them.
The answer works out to 8.15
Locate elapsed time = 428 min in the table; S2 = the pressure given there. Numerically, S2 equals 7.99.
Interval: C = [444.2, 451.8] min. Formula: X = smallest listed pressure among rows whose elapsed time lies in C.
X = 7.7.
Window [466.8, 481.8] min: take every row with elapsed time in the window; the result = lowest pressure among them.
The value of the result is 7.54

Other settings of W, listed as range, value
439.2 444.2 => 8.42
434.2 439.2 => 7.99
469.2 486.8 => 8.25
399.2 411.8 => 8.16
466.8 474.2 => 8.01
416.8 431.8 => 8.08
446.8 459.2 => 8.05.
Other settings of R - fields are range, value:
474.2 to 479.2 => 7.95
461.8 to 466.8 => 8.12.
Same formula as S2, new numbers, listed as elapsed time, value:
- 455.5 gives 8.03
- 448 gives 7.96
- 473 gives 7.93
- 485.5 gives 7.77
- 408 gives 8.16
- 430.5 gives 8.08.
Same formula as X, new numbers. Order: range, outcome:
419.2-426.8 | 7.85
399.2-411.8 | 8.03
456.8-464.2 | 8.05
